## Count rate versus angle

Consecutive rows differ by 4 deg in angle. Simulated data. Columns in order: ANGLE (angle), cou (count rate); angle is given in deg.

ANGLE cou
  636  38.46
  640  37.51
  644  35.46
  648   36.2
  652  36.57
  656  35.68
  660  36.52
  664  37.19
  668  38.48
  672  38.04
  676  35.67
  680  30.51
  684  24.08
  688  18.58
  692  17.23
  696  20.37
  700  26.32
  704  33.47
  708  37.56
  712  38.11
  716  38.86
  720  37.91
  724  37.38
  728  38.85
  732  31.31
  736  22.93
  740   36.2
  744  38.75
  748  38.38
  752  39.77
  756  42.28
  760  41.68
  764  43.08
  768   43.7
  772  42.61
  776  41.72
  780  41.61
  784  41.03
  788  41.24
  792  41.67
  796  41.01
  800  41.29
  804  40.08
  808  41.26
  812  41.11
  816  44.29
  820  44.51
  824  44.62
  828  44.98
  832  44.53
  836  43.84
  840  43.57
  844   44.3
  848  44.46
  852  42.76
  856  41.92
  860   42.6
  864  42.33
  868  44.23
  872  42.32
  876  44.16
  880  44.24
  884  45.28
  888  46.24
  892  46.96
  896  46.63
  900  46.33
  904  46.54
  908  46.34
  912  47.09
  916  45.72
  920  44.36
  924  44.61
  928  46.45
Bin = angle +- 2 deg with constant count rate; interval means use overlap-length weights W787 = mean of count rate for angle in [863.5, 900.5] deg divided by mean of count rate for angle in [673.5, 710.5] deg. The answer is 1.64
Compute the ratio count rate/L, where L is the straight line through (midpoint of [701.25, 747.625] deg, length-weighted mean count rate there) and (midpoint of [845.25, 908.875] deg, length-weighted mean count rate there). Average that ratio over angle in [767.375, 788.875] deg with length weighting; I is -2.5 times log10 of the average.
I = -0.09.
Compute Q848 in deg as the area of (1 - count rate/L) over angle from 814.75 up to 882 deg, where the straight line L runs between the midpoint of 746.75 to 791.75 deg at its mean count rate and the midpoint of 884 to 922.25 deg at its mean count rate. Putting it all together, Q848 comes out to 0.8 deg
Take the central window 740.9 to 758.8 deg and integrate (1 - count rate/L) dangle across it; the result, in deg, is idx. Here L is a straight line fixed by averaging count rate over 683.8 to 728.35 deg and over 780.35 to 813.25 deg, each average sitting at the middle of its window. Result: -1.97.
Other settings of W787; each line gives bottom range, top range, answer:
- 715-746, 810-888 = 1.24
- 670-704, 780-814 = 1.54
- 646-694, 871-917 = 1.43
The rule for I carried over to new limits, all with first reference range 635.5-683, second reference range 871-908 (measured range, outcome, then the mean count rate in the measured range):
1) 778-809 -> 0.01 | 41.1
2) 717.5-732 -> 0.05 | 37.1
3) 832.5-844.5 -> -0.01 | 43.9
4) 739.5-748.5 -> 0.04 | 37.9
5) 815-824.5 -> -0.04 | 44.5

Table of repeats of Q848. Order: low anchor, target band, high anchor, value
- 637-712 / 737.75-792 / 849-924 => -4.7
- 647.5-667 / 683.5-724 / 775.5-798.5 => 9.0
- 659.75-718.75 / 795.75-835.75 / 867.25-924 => -2.9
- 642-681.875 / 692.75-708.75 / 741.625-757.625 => 4.2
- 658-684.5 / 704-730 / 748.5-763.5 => 0.4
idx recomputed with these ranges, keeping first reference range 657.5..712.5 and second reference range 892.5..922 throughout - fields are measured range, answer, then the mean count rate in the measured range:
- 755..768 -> -2.35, 42.6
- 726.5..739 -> 1.06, 31.1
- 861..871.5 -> 0.06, 43.1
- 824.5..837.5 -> -1.15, 44.5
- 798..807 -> -0.43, 40.7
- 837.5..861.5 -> -0.65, 43.3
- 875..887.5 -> -0.12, 44.8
